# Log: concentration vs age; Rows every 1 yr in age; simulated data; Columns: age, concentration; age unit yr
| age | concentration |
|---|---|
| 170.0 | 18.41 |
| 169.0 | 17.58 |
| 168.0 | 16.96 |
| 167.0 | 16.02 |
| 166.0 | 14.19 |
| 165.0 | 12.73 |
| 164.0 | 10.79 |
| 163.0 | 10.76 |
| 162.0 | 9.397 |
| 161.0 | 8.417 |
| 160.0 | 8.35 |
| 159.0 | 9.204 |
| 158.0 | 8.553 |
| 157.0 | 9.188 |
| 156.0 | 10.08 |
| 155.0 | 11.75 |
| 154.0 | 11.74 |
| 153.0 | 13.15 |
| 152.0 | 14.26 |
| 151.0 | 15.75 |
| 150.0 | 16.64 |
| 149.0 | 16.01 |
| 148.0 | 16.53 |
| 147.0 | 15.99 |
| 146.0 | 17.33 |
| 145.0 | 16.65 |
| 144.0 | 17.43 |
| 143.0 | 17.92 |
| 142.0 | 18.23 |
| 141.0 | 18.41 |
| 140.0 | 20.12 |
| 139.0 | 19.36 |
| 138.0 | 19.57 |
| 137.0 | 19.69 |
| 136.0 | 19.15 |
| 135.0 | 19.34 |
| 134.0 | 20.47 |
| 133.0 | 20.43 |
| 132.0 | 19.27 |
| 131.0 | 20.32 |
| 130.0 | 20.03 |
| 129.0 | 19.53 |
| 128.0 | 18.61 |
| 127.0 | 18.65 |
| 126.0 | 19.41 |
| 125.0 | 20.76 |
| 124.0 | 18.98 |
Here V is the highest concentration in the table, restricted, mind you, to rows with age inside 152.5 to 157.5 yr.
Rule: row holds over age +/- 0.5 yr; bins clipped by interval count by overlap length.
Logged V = 13.15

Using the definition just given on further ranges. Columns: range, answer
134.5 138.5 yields 19.69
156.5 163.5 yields 10.76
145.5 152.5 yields 17.33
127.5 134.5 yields 20.47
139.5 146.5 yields 20.12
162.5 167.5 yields 16.02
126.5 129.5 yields 19.53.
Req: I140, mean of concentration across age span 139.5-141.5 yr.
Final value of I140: 19.3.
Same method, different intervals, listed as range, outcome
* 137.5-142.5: 19.1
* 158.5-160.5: 8.78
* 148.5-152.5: 15.7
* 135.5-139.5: 19.4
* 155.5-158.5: 9.27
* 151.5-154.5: 13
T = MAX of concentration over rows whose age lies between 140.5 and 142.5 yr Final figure 18.41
